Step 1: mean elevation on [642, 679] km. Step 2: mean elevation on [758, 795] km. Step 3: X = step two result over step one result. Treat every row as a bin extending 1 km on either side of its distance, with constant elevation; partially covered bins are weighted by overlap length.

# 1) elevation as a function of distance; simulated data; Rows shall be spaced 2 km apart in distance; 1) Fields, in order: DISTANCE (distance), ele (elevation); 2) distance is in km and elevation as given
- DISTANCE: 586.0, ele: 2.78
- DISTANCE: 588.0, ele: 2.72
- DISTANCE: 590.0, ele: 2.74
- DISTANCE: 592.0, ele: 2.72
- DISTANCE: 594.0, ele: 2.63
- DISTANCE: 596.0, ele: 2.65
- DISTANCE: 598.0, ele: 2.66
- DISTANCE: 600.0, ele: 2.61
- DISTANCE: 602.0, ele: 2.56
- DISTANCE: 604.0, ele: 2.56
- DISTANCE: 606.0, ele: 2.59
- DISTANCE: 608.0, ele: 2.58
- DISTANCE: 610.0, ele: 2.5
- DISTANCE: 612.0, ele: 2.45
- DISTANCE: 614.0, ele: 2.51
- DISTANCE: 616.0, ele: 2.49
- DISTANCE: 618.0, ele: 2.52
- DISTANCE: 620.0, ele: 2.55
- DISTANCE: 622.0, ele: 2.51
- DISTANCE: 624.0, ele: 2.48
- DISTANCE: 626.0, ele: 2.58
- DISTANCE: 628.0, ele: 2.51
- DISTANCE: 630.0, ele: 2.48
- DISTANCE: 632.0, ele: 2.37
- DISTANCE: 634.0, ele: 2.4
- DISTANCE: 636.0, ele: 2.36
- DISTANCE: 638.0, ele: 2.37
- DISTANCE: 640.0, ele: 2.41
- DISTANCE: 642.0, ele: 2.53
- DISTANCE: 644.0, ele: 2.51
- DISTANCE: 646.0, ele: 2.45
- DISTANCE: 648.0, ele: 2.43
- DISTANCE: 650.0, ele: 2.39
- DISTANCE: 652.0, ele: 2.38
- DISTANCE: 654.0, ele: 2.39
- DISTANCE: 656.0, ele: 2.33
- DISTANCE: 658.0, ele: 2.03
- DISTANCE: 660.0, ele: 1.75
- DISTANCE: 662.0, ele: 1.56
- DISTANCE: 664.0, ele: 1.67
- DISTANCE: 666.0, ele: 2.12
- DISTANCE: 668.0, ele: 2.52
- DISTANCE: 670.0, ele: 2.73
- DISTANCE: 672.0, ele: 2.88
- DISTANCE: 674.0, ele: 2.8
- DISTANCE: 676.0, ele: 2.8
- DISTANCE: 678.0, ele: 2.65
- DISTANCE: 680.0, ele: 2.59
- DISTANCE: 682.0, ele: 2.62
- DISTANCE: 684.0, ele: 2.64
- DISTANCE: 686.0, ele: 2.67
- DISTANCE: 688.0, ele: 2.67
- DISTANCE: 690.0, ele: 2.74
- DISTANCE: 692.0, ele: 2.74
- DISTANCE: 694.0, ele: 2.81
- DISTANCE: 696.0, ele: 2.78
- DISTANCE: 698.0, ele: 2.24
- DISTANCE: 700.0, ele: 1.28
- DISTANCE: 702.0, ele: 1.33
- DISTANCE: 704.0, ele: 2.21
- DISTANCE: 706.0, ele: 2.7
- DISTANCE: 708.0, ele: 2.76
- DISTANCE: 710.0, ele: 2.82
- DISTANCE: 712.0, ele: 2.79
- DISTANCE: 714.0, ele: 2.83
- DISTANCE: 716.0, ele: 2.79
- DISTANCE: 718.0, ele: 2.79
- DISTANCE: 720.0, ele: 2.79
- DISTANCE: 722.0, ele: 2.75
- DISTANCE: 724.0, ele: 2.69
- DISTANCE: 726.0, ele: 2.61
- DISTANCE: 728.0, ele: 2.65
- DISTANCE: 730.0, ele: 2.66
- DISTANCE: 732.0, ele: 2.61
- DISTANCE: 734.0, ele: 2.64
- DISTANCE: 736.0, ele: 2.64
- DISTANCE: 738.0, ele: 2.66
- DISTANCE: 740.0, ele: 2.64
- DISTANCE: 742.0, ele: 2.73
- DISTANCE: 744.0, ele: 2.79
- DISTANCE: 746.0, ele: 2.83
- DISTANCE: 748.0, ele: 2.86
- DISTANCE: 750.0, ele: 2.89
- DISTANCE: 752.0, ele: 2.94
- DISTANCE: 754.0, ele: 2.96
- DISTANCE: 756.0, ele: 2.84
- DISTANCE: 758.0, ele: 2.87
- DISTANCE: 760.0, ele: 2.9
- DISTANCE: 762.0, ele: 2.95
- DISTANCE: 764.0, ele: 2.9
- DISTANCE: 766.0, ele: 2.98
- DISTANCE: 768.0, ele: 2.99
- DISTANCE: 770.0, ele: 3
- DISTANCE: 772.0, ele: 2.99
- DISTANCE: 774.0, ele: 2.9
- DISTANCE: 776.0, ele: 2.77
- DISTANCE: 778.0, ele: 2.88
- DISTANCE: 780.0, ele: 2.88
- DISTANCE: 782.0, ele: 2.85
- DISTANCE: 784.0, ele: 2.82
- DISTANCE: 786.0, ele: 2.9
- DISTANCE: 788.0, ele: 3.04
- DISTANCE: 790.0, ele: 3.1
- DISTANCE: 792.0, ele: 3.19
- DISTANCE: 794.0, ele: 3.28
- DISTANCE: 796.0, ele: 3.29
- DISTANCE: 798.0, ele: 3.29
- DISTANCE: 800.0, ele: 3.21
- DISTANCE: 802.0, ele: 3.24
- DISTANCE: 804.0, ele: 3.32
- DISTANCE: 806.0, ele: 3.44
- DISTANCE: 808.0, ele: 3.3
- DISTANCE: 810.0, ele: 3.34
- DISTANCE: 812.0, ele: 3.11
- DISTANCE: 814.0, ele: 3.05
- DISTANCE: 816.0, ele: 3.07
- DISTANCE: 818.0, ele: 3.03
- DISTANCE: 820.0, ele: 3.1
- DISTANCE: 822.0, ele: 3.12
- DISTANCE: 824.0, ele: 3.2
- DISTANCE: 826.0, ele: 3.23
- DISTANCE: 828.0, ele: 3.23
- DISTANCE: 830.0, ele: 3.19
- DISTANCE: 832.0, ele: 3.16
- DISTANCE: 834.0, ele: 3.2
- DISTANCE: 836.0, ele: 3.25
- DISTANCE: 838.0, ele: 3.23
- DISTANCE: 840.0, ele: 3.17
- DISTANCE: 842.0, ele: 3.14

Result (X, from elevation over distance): 1.25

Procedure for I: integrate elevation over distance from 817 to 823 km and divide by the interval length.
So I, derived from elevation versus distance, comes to 3.08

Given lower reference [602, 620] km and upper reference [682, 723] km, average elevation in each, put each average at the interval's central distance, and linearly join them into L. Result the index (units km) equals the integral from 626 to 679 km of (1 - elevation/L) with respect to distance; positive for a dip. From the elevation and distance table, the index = 3.3 km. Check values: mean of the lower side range 2.53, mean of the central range 2.38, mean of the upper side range 2.56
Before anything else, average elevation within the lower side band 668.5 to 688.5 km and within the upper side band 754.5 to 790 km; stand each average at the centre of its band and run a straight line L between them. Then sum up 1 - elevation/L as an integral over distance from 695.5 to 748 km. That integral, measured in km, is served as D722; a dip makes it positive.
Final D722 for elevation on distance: 4.1 km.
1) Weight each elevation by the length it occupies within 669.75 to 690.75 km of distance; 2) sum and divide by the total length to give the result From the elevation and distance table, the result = 2.71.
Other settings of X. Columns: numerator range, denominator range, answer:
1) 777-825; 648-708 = 1.31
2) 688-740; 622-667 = 1.12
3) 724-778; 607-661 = 1.16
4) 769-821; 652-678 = 1.34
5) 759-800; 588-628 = 1.17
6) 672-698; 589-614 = 1.04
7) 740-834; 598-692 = 1.23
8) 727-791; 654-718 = 1.16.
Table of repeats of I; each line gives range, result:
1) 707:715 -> 2.8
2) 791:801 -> 3.25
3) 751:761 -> 2.9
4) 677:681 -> 2.62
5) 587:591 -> 2.73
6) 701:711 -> 2.36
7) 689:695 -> 2.76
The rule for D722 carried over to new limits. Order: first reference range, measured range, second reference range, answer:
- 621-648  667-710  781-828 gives 2.2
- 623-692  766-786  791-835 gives 0.8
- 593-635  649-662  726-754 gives 2.2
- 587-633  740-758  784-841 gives 0.9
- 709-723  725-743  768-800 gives 1.3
